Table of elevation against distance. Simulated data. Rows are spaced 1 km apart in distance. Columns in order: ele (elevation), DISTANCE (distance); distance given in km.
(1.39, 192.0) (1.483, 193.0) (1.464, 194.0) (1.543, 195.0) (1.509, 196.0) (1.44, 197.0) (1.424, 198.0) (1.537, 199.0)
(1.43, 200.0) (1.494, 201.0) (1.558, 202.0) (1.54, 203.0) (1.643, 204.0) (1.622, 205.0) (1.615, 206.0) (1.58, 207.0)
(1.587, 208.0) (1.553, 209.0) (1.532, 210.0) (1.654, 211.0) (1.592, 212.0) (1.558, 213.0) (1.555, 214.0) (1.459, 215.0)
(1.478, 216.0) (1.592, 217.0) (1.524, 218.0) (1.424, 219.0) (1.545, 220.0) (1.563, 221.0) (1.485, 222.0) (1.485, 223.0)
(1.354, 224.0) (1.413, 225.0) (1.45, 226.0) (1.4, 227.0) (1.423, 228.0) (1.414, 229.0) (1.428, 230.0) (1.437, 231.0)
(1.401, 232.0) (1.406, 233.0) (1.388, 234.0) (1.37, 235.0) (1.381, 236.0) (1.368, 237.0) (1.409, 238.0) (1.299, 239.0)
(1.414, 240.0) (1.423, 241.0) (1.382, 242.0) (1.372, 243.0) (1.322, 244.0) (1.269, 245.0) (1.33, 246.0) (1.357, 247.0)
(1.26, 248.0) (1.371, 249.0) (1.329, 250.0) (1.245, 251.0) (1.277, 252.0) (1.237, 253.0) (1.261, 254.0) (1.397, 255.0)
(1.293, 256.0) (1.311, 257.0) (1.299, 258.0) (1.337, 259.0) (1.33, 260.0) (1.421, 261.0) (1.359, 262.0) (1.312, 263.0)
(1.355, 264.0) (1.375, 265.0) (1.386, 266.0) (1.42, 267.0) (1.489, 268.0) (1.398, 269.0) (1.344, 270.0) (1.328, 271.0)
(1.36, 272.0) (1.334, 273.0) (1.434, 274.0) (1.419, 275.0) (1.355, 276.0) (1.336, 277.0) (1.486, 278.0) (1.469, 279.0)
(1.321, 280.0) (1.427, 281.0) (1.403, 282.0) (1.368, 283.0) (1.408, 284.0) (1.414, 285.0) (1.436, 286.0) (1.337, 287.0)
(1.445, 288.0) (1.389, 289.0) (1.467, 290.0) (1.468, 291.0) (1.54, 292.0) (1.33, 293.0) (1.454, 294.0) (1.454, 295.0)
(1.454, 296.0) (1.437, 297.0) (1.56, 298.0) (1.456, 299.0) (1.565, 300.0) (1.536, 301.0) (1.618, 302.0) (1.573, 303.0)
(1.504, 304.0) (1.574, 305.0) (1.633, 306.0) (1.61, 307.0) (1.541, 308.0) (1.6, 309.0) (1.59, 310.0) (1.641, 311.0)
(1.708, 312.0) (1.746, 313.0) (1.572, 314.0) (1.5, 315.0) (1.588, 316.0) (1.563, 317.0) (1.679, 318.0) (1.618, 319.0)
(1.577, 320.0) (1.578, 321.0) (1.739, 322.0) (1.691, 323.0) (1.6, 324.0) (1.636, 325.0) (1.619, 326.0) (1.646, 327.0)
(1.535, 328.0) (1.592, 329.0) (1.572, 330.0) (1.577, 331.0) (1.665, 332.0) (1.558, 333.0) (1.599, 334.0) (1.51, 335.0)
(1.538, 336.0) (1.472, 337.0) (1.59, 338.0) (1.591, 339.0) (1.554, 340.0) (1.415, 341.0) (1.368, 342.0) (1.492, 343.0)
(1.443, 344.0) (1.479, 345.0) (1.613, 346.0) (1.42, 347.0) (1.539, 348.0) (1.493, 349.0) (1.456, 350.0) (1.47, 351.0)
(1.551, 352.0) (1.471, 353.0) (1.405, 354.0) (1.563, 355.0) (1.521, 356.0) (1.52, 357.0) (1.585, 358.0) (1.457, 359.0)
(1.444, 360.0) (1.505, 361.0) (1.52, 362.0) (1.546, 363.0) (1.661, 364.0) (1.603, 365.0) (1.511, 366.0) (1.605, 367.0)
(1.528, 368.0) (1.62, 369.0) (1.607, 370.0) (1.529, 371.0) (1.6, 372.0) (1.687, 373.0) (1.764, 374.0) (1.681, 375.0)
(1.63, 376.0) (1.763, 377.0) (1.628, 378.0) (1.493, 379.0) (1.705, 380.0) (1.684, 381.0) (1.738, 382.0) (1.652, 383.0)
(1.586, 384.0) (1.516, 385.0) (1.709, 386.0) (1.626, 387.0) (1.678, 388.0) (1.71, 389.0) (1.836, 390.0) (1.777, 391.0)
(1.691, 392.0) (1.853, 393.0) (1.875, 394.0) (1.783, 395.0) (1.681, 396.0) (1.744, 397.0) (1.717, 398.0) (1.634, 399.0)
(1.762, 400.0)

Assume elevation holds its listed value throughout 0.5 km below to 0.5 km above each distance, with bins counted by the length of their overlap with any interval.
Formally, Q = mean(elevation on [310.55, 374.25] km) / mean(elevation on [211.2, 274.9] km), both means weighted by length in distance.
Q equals 1.1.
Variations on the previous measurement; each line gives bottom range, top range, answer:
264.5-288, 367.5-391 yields 1.19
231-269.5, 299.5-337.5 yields 1.18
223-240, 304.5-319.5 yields 1.15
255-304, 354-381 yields 1.12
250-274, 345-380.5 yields 1.16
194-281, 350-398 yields 1.14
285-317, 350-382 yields 1.03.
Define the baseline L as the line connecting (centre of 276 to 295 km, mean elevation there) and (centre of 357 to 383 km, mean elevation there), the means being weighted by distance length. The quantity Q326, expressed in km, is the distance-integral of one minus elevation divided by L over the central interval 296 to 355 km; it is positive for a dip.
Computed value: -2.20 km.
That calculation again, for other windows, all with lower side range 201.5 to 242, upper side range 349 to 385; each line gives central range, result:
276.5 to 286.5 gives 0.8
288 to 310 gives 0.3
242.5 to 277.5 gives 3.8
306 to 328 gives -1.1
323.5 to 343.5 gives 0.0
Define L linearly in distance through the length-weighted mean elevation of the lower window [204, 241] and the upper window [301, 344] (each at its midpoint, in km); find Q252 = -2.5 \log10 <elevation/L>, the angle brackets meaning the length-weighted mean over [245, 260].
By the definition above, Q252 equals 0.157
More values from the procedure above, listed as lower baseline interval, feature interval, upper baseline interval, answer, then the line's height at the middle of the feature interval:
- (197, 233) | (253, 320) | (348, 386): 0.06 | 1.54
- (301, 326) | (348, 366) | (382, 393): 0.10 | 1.66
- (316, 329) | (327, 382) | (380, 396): 0.07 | 1.67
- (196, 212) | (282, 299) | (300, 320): 0.11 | 1.59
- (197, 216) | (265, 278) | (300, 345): 0.13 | 1.57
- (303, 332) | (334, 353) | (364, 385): 0.08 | 1.62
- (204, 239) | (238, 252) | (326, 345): 0.12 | 1.5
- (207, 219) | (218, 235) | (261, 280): 0.05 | 1.51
